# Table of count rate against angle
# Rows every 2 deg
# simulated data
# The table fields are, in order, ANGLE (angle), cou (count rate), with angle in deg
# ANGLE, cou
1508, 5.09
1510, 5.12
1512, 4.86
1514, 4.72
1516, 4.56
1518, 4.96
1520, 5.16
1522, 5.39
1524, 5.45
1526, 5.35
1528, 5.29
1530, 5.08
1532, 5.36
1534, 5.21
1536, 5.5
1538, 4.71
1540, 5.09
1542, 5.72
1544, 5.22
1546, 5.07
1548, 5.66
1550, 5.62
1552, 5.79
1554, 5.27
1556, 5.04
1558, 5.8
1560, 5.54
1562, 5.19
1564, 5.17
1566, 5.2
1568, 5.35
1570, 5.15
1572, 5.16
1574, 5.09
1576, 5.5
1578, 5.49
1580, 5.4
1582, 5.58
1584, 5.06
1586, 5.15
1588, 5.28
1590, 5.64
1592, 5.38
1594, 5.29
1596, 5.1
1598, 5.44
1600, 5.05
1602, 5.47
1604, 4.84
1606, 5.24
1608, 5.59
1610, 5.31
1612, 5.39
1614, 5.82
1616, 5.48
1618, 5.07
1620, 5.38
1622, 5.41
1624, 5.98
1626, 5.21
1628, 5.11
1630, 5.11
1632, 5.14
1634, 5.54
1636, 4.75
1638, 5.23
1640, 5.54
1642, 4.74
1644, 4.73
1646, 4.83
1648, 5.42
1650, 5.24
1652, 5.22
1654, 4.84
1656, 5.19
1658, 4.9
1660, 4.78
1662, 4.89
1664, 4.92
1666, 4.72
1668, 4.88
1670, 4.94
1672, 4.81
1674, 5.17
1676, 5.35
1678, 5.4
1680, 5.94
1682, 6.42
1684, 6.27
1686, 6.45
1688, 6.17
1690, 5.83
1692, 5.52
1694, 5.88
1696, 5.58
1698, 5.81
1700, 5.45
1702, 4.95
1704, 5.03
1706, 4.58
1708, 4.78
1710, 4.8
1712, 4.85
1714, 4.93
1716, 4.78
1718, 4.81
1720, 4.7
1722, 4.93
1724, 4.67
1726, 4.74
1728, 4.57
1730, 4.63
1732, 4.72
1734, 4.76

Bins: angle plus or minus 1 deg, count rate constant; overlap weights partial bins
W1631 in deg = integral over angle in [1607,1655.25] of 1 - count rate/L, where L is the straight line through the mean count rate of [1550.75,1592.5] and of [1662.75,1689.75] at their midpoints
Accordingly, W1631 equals 1.59 deg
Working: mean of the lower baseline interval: 5.35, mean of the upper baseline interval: 5.5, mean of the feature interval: 5.25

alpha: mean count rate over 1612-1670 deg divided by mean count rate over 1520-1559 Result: 0.96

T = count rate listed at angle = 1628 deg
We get 5.11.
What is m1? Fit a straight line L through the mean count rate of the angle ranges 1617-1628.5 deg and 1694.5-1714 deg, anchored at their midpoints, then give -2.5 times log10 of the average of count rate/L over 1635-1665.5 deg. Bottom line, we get 0.06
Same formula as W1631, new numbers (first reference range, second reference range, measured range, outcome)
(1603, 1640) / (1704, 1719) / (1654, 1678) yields 0.43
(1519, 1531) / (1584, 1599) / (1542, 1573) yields -0.37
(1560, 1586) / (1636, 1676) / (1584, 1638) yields -1.61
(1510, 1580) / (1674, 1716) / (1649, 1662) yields 0.96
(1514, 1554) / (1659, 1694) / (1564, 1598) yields 0.14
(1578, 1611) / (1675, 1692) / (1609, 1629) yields 0.25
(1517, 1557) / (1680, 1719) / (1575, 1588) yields -0.06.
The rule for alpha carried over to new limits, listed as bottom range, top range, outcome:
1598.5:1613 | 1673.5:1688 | 1.12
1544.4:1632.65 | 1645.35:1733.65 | 0.97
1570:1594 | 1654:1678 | 0.93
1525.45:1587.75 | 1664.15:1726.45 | 0.99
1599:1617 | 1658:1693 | 1.01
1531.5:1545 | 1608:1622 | 1.03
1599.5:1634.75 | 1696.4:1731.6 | 0.92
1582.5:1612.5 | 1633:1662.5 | 0.96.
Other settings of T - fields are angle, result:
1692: 5.52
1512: 4.86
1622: 5.41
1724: 4.67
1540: 5.09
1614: 5.82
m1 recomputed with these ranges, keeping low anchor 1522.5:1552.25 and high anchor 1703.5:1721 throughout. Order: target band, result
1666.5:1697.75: -0.15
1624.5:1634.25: -0.04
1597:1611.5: -0.03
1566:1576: 0.00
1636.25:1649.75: -0.01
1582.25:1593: -0.03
